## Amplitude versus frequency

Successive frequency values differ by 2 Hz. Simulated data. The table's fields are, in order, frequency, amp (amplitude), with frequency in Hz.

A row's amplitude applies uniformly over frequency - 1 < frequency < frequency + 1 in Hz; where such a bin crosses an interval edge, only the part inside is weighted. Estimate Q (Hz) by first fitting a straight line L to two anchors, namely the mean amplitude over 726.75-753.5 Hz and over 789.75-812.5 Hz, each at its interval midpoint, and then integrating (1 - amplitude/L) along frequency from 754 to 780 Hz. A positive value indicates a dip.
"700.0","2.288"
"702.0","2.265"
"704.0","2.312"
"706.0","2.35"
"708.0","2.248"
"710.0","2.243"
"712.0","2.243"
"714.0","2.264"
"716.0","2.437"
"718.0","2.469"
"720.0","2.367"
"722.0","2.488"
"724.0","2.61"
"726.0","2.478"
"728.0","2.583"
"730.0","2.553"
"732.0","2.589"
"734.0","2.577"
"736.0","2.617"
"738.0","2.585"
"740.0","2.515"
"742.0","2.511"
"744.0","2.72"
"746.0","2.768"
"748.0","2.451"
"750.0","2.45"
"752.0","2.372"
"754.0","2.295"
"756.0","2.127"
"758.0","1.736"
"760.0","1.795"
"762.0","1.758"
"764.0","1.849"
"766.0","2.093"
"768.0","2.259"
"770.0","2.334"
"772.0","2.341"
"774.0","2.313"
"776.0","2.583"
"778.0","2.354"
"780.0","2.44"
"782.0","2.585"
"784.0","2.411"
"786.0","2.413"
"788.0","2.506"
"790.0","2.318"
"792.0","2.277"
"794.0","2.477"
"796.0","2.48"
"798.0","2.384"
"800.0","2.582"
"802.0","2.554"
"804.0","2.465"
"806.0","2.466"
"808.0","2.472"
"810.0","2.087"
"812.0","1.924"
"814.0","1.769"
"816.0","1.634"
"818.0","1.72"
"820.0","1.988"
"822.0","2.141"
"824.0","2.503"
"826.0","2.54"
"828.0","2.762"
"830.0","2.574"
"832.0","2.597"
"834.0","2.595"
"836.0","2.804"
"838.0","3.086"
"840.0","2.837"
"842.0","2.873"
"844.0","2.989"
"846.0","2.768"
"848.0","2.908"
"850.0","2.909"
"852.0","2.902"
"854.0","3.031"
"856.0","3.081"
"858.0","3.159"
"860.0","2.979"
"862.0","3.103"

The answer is 3.5 Hz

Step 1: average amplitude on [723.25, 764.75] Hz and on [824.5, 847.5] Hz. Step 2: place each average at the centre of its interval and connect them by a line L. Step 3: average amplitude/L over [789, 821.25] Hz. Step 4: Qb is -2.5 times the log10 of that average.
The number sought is 0.18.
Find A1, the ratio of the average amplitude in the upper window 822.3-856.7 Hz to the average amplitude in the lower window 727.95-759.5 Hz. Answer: 1.14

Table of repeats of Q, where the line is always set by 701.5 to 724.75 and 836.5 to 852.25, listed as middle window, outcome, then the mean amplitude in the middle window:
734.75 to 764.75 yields 2.35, 2.31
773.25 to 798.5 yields 2.21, 2.43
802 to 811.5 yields 1.31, 2.37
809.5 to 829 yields 4.84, 2.11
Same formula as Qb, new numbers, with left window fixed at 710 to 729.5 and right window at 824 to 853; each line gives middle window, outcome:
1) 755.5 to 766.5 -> 0.34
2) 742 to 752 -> -0.02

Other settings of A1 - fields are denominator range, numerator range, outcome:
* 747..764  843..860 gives 1.41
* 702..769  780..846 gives 1.04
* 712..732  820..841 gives 1.06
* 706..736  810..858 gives 1.05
